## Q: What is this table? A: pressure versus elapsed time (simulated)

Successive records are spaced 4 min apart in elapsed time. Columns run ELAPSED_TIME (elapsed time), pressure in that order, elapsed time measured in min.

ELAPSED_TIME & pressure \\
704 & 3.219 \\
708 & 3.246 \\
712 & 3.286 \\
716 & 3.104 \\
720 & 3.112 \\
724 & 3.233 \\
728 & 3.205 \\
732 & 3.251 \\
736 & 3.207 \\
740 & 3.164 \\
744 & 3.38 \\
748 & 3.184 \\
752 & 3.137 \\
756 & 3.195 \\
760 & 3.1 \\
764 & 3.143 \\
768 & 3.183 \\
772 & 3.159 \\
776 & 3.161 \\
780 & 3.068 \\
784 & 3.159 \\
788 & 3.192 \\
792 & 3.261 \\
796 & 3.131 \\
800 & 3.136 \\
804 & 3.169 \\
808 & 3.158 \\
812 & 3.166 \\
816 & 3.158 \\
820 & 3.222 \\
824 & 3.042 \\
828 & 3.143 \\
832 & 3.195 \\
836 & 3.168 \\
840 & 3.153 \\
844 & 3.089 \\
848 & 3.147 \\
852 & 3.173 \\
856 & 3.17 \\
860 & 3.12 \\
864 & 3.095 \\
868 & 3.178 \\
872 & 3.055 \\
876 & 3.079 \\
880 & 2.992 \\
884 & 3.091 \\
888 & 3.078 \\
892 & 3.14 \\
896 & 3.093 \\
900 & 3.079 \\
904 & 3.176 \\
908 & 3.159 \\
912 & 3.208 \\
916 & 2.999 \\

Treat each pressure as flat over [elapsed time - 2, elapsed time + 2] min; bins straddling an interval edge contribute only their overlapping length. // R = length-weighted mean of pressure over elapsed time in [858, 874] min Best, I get 3.11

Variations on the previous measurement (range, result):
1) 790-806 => 3.17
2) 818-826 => 3.13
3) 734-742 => 3.19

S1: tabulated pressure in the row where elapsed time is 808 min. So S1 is 3.158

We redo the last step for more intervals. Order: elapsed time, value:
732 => 3.251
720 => 3.112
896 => 3.093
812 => 3.166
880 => 2.992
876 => 3.079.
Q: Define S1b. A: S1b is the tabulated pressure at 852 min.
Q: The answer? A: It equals 3.173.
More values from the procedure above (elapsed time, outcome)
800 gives 3.136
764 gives 3.143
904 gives 3.176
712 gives 3.286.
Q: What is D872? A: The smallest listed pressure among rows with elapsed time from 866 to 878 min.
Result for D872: 3.055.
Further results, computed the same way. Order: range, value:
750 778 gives 3.1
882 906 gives 3.078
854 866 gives 3.095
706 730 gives 3.104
